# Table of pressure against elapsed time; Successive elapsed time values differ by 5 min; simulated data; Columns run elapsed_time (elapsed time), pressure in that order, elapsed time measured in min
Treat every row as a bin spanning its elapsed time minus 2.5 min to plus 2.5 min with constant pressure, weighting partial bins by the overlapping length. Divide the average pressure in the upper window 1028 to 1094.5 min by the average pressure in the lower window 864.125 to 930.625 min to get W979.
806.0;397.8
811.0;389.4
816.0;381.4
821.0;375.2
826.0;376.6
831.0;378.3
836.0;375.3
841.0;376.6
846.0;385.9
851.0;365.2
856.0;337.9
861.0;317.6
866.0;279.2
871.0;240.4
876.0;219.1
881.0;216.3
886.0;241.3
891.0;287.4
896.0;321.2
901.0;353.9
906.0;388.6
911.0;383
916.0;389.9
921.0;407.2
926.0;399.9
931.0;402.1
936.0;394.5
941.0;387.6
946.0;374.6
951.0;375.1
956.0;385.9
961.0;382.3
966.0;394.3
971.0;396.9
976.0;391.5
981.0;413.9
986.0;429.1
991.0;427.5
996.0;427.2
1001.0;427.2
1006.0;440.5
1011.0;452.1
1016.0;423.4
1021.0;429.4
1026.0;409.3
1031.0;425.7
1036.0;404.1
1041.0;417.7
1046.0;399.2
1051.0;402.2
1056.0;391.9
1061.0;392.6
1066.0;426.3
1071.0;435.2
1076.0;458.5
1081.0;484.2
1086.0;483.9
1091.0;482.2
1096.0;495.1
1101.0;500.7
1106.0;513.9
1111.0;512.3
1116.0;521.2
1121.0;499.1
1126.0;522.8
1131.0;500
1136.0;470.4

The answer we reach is 1.3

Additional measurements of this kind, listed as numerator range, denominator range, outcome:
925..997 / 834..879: 1.24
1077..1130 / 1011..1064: 1.22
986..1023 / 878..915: 1.37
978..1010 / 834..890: 1.41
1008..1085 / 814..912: 1.29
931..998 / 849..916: 1.30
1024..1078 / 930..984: 1.06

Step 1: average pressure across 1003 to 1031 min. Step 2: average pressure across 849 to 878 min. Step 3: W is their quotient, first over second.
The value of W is 1.5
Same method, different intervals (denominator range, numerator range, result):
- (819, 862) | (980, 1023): 1.17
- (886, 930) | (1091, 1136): 1.40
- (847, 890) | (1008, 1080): 1.50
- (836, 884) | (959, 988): 1.31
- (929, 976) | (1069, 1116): 1.26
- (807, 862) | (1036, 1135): 1.25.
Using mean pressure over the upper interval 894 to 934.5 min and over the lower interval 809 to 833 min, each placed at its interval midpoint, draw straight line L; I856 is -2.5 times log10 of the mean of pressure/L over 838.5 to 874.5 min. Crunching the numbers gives 0.17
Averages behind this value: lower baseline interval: 380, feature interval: 326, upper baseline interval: 382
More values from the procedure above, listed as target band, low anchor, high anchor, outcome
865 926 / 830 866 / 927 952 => 0.186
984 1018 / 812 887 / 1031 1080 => -0.104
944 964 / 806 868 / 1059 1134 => 0.102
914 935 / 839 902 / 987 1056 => -0.162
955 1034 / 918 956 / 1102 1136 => 0.030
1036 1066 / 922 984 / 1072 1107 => 0.140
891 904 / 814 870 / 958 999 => 0.145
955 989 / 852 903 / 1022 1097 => -0.112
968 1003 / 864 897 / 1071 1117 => -0.124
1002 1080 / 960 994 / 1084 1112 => 0.079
